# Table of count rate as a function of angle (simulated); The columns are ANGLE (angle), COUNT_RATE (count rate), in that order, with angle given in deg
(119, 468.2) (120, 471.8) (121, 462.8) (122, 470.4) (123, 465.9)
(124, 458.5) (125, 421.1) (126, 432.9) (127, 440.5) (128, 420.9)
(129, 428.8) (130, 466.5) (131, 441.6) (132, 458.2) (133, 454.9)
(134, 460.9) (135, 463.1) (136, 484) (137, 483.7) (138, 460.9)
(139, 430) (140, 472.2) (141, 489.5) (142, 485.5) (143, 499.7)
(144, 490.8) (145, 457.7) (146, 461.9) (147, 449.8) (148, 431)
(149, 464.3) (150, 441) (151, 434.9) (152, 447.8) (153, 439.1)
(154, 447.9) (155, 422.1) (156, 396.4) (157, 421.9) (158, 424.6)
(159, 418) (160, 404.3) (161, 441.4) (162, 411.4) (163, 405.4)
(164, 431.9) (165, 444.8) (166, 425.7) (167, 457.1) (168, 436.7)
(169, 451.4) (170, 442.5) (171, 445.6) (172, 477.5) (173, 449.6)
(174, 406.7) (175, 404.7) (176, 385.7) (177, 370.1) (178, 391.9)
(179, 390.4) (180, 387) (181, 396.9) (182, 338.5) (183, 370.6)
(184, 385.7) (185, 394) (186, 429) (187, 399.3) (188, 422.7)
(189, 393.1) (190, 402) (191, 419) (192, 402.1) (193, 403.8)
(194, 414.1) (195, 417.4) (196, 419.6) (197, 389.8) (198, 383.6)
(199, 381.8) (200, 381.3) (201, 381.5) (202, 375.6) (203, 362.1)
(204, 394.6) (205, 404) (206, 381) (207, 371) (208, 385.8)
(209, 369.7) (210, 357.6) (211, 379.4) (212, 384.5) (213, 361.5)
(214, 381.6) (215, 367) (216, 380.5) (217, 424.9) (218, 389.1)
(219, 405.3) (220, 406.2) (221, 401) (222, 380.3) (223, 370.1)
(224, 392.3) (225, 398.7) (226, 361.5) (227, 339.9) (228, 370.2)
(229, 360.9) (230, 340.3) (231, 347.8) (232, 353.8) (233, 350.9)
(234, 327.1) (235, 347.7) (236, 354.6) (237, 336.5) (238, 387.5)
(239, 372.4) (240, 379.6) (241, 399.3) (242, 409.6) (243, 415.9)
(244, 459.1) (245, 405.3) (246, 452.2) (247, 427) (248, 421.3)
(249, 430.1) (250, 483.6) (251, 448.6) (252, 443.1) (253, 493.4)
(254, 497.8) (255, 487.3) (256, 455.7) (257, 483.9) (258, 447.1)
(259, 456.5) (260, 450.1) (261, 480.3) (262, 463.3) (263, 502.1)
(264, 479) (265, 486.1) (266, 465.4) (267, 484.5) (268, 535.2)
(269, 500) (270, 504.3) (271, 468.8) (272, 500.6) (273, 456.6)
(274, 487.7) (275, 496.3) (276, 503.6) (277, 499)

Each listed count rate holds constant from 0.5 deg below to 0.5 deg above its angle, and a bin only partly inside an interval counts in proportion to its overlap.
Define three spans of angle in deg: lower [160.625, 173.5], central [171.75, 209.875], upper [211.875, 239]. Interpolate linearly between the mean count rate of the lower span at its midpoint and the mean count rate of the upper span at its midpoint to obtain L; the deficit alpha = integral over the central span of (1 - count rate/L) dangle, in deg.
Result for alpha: 1.6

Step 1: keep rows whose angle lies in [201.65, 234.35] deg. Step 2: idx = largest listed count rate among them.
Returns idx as 424.9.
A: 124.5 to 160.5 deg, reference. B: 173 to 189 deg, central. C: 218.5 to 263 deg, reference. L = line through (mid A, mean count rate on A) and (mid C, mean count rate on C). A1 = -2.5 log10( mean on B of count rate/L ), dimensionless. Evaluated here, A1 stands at 0.11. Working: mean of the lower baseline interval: 449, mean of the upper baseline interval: 410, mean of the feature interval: 393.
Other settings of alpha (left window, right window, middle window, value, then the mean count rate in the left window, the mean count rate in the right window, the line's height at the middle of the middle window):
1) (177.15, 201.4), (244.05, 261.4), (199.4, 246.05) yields 5.24 deg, 395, 457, 428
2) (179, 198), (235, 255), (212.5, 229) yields 1.17 deg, 399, 422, 412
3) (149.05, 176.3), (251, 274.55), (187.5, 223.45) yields 4.88 deg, 431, 479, 452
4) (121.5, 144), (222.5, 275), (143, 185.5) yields 2.51 deg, 459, 429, 451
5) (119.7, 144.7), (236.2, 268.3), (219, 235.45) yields 3.03 deg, 460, 447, 450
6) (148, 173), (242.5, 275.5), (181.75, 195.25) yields 1.35 deg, 435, 469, 445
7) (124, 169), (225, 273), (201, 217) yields 2.09 deg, 446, 429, 436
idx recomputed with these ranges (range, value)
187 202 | 422.7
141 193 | 499.7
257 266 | 502.1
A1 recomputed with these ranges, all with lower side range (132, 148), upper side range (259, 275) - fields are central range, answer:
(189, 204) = 0.200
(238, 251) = 0.145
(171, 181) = 0.158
